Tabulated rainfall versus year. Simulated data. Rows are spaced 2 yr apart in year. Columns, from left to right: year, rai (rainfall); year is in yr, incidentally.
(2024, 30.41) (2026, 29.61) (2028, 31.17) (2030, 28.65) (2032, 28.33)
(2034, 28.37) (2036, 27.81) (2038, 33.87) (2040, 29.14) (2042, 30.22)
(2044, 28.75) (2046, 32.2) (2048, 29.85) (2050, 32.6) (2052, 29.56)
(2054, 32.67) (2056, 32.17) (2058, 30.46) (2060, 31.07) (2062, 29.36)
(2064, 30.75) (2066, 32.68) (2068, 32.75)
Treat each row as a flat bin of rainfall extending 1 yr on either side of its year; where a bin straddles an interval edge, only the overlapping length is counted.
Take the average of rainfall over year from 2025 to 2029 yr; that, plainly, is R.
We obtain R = 30.4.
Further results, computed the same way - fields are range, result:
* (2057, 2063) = 30.3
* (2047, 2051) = 31.2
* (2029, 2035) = 28.4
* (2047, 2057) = 31.4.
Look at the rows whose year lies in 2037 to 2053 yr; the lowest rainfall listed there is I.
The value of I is 28.75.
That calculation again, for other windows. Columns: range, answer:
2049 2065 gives 29.36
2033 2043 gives 27.81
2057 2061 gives 30.46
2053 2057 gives 32.17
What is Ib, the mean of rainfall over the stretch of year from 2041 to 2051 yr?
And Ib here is 30.7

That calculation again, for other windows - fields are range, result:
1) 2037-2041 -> 31.5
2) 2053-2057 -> 32.4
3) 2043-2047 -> 30.5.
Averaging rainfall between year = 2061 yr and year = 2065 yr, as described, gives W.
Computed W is 30.1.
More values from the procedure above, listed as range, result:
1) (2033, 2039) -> 30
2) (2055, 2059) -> 31.3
